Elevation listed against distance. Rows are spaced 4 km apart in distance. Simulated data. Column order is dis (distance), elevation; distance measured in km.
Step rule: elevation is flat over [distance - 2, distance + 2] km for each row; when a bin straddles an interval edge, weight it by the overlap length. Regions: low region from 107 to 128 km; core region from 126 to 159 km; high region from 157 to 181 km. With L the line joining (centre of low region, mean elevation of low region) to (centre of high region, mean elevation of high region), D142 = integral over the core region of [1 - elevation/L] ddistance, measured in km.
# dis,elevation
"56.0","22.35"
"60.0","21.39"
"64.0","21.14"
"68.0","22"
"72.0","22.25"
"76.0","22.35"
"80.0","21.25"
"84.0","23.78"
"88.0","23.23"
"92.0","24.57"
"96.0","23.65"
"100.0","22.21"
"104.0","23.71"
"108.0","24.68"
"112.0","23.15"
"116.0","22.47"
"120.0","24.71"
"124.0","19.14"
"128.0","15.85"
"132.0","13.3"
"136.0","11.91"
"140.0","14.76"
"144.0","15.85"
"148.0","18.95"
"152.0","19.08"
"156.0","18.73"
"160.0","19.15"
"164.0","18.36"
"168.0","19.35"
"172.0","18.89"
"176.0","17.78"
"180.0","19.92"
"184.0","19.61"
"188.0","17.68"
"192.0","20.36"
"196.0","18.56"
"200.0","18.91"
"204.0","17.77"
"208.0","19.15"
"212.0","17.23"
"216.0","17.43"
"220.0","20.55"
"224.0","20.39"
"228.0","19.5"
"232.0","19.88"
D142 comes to 6.9 km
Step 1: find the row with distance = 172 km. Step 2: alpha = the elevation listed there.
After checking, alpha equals 18.89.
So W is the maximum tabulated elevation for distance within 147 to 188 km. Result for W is 19.92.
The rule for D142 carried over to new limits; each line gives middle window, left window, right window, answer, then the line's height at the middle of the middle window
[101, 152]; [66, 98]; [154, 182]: 4.4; 20.8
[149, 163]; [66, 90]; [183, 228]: 0.9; 20.3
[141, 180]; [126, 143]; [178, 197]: -4.4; 16.6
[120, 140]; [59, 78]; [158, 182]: 4.1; 20.1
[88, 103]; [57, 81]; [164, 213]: -1.7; 21.1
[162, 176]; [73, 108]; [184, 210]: 0.9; 20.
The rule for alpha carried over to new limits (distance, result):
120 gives 24.71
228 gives 19.5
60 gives 21.39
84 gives 23.78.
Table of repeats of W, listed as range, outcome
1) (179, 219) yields 20.36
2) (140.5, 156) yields 19.08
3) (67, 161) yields 24.71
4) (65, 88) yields 23.78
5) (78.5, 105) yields 24.57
